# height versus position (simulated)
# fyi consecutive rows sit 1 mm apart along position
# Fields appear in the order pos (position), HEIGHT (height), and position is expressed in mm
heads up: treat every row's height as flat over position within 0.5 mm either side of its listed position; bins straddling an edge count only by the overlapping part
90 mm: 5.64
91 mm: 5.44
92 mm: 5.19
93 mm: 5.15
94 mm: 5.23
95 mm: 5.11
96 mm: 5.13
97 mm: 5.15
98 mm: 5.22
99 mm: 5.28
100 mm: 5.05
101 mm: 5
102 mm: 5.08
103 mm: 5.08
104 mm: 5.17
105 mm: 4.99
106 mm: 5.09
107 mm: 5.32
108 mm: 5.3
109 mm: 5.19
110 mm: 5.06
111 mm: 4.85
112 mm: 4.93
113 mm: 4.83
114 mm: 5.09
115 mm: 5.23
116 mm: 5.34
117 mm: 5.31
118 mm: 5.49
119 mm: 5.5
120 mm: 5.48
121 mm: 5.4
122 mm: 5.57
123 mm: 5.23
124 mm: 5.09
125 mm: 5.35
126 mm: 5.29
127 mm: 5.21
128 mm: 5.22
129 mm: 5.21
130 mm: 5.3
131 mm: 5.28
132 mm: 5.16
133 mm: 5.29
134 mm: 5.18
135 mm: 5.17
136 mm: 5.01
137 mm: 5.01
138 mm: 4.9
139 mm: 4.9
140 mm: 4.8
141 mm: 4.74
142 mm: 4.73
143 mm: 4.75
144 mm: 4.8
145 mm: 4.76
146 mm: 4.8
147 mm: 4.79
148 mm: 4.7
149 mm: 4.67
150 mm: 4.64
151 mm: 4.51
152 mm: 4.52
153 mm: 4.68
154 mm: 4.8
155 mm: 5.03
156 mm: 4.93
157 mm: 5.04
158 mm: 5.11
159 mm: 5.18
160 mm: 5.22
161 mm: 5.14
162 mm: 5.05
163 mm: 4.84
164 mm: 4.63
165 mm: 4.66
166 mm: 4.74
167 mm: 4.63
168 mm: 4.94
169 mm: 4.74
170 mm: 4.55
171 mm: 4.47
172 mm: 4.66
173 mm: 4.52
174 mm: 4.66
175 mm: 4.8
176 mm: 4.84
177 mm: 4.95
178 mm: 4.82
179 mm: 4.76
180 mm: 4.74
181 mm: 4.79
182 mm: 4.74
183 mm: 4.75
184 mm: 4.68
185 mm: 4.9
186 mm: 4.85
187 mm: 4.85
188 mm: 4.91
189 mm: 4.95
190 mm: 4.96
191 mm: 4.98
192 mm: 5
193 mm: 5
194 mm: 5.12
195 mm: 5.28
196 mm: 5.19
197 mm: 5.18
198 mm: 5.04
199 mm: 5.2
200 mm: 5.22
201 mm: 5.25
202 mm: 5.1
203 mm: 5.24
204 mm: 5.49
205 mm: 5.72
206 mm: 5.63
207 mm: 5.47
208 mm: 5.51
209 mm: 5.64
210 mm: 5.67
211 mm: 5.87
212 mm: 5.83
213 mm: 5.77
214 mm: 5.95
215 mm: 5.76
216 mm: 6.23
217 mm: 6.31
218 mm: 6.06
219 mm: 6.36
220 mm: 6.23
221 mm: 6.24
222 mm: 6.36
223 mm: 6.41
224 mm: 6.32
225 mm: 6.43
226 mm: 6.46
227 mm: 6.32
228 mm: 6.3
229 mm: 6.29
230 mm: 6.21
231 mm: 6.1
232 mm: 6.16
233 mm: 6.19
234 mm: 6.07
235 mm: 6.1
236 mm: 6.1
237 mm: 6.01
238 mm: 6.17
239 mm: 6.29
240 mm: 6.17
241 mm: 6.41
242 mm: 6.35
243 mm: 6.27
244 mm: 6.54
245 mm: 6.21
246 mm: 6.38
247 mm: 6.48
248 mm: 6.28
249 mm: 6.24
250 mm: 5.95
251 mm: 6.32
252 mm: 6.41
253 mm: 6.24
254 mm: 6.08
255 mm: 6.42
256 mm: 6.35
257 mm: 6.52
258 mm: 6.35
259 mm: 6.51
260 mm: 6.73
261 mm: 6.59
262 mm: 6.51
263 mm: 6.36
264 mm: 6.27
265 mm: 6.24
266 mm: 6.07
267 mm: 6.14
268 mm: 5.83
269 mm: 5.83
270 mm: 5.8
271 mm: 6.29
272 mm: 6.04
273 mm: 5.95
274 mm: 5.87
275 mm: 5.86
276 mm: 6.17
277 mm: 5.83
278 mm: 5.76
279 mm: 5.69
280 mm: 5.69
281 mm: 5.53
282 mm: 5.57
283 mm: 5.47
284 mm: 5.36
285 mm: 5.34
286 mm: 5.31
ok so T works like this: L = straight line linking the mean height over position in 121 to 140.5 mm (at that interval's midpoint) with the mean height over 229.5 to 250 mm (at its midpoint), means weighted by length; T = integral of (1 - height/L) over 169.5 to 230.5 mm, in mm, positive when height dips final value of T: 4.7 mm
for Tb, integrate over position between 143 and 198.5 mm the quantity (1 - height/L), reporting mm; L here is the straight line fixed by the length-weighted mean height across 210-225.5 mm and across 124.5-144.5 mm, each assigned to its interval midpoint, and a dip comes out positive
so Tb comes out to 6.8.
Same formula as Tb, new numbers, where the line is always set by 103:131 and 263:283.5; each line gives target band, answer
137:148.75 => 1.19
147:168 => 2.19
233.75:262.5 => -2.57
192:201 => 0.68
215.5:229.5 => -1.54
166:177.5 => 1.59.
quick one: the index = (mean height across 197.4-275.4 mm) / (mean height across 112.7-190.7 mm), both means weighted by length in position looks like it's 1.23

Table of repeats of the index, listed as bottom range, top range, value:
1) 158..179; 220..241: 1.30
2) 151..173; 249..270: 1.30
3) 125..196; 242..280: 1.27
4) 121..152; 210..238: 1.23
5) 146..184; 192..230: 1.20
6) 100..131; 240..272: 1.21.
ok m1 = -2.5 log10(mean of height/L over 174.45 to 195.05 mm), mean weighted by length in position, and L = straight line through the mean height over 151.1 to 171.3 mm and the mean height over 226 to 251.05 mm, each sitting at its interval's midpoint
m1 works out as 0.08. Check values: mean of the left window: 4.84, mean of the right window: 6.24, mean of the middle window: 4.88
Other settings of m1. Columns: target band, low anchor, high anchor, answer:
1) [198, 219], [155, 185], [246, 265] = -0.03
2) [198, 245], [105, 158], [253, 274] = -0.02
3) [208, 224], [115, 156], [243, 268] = -0.02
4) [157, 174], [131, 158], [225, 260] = 0.08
